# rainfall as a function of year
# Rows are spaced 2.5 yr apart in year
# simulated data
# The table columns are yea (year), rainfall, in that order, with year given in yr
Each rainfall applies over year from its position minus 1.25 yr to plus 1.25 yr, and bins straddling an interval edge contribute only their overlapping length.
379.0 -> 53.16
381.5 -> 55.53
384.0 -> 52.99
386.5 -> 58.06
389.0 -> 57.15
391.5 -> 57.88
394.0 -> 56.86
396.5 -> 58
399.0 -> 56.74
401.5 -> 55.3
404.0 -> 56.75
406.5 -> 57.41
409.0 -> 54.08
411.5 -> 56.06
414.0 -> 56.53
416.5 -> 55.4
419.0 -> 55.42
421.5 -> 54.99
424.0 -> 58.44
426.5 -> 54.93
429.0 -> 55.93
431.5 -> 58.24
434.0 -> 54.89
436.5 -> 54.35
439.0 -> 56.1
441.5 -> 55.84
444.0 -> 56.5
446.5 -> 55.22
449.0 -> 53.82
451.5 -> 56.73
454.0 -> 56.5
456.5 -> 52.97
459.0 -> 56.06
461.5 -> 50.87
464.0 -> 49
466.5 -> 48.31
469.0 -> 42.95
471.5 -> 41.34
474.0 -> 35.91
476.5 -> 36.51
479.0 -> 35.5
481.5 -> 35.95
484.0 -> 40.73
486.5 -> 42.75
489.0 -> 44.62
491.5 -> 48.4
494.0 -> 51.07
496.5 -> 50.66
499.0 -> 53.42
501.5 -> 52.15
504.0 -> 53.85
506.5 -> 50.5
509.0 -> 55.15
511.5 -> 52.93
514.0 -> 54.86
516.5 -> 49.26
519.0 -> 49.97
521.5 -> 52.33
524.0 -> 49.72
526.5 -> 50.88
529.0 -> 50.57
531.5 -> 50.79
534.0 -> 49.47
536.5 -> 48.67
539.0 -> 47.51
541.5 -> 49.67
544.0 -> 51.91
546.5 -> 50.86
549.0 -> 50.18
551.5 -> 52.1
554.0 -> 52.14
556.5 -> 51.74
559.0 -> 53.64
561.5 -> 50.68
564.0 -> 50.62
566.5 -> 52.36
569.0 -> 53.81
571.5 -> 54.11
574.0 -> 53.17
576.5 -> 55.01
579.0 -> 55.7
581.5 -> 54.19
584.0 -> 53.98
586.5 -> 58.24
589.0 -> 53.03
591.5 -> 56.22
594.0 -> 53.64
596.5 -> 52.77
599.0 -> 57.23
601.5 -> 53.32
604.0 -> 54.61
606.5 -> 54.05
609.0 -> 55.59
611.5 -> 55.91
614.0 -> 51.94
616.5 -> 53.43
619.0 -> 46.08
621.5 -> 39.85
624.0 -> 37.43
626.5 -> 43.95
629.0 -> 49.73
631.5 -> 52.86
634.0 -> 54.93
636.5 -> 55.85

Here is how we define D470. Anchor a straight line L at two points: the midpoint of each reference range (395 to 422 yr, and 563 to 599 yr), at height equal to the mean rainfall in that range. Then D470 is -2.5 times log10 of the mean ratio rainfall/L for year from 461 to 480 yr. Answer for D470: 0.293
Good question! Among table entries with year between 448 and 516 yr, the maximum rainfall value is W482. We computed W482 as 56.73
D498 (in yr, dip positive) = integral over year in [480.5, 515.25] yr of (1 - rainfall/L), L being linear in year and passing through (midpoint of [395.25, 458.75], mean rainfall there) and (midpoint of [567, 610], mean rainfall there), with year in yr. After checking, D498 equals 3.86 yr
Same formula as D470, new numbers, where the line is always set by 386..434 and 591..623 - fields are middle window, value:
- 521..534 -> 0.07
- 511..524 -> 0.06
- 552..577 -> 0.01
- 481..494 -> 0.25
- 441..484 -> 0.16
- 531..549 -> 0.08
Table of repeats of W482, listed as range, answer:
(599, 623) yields 57.23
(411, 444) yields 58.44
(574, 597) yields 58.24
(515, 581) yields 55.7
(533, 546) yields 51.91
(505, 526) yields 55.15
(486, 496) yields 51.07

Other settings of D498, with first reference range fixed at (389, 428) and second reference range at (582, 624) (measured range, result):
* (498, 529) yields 1.34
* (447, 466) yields 0.65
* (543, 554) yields 0.48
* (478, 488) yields 2.91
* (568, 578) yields -0.16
